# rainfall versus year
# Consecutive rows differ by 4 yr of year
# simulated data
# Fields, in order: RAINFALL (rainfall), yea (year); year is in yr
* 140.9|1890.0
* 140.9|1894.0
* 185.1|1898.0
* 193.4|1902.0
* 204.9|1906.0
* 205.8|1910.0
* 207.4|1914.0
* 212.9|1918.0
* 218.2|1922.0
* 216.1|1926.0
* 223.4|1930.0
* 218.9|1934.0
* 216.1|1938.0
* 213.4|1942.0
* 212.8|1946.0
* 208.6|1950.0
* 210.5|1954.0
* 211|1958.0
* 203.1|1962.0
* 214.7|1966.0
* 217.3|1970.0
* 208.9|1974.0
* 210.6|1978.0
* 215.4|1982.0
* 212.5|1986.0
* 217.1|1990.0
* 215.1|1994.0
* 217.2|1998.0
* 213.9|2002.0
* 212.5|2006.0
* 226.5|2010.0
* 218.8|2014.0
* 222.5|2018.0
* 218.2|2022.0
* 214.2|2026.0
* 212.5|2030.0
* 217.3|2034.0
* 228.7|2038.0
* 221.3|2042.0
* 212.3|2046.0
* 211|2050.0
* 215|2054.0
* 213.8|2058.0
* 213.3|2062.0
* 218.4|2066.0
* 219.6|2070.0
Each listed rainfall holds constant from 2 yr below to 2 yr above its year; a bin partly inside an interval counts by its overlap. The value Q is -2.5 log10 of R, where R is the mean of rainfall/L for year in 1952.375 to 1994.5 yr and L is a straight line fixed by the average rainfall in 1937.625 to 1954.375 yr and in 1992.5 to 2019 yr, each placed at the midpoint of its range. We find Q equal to 0.01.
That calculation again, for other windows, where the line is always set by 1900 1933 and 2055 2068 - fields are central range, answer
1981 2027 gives -0.02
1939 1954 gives 0.00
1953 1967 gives 0.01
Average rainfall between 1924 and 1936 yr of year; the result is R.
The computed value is 219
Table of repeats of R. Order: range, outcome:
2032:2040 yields 223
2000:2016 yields 218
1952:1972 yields 211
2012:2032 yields 217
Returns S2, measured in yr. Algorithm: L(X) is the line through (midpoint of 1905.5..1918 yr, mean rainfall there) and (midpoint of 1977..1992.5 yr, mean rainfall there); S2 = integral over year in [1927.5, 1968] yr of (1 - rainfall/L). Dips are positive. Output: -0.51 yr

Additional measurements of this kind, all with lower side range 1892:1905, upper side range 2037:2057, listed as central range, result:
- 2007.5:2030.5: -1.10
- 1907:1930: -4.01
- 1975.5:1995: -1.39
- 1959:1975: -1.35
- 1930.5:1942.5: -2.01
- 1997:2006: -0.46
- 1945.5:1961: -1.56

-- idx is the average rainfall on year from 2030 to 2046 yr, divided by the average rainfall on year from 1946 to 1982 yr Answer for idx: 1.04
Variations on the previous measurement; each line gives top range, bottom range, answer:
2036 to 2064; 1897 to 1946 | 1.03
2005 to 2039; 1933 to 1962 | 1.03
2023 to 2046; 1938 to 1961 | 1.03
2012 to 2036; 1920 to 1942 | 1.00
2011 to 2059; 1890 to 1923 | 1.13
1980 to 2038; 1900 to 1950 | 1.03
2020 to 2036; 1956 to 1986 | 1.02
